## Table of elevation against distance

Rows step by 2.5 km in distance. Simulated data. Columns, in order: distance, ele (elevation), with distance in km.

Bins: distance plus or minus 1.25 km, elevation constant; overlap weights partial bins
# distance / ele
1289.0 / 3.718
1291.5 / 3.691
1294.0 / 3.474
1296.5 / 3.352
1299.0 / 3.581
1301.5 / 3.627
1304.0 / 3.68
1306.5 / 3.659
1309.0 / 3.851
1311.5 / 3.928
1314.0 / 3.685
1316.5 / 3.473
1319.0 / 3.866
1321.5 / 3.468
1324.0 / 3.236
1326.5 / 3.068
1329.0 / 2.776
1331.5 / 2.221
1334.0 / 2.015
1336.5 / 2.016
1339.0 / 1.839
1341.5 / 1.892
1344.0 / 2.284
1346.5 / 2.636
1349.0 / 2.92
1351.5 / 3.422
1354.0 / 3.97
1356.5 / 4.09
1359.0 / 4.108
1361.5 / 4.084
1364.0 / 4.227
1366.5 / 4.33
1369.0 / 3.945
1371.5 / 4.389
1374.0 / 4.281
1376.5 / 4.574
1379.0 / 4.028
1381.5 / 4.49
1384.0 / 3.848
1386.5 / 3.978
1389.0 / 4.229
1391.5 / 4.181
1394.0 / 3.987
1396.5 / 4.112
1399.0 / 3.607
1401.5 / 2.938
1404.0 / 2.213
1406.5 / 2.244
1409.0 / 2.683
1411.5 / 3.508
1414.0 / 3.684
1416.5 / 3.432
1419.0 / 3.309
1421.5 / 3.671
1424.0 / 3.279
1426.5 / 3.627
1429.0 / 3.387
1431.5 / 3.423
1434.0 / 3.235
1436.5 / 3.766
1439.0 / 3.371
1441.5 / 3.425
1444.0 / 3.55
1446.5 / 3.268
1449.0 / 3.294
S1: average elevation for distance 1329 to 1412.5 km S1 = 3.42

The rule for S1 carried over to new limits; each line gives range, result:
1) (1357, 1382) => 4.23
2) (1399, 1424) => 3.11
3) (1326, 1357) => 2.66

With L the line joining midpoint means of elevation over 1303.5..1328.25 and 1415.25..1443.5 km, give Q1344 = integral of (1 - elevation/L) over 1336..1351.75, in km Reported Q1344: 5.1 km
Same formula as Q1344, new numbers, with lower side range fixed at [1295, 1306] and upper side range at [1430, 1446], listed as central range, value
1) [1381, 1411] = -0.3 km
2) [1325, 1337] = 3.7 km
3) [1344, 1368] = -1.1 km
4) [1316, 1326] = 0.2 km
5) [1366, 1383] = -3.8 km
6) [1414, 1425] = 0.0 km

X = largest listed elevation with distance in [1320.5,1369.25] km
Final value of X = 4.33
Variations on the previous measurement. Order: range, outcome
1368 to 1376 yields 4.389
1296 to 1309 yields 3.851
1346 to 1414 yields 4.574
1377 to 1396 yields 4.49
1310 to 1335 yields 3.928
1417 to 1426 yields 3.671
